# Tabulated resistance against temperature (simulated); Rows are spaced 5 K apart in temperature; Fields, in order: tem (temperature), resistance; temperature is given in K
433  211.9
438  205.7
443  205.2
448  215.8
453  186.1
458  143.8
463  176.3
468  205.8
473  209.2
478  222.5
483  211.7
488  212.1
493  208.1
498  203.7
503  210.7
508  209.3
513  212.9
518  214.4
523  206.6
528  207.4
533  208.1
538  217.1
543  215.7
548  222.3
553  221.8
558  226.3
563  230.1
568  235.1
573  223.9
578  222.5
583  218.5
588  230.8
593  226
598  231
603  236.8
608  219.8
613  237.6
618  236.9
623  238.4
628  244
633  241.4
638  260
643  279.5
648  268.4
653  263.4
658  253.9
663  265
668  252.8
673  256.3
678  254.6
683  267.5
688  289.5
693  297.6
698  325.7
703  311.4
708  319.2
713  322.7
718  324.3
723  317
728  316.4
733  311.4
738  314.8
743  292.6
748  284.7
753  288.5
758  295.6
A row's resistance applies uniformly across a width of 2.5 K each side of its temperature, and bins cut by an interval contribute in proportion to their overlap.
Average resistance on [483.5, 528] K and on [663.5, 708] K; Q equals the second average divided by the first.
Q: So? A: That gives 1.4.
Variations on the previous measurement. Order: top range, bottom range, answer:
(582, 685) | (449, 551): 1.20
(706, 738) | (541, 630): 1.39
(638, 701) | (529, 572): 1.23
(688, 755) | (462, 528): 1.48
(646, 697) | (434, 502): 1.34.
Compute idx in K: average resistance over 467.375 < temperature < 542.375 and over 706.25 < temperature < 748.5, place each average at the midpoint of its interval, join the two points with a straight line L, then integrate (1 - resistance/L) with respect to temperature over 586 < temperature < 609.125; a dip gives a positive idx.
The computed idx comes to 2.2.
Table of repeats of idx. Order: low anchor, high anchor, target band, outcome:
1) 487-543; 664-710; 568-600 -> 1.9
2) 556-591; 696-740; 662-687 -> 2.6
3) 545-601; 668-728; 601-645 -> 2.0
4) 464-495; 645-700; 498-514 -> 0.6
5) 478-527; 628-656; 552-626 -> 3.7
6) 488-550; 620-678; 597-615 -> 0.8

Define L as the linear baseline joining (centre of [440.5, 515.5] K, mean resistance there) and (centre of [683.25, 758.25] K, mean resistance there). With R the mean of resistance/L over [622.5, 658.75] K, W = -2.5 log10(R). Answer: 0.062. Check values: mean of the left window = 202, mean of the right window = 307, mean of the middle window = 257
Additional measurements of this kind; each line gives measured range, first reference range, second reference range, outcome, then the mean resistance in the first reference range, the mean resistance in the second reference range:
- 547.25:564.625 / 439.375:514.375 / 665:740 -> 0.050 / 202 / 298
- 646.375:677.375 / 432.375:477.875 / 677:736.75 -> 0.108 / 196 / 306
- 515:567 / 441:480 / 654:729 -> 0.053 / 195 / 291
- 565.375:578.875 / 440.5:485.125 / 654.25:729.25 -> 0.065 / 197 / 291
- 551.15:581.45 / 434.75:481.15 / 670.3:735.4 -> 0.076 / 197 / 301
